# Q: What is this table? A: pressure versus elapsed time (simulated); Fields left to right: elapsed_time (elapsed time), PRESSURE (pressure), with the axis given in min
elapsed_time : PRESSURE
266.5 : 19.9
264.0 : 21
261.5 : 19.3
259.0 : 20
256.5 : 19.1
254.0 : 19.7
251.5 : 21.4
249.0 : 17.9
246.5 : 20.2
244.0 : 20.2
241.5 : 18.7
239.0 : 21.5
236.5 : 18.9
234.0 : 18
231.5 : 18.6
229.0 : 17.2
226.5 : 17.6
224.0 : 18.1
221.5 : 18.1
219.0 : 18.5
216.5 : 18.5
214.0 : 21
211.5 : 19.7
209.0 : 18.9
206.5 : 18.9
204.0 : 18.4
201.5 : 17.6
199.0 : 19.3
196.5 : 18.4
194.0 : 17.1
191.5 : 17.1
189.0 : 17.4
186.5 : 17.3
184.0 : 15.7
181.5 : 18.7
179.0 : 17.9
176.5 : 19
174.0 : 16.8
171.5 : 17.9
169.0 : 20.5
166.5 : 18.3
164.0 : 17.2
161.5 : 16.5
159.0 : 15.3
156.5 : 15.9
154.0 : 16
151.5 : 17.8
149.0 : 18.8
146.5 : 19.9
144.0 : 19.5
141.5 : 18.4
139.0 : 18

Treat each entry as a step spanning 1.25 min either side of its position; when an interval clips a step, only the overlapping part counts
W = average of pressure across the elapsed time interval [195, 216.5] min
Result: 19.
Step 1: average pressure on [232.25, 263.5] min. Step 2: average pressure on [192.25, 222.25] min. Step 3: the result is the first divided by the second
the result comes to 1.0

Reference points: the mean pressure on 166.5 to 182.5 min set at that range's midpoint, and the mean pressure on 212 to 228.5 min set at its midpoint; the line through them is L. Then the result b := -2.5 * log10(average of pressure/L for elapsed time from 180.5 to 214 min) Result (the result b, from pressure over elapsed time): 0.02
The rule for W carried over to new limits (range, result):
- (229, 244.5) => 19.1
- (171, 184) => 17.8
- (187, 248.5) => 18.6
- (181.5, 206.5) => 17.7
